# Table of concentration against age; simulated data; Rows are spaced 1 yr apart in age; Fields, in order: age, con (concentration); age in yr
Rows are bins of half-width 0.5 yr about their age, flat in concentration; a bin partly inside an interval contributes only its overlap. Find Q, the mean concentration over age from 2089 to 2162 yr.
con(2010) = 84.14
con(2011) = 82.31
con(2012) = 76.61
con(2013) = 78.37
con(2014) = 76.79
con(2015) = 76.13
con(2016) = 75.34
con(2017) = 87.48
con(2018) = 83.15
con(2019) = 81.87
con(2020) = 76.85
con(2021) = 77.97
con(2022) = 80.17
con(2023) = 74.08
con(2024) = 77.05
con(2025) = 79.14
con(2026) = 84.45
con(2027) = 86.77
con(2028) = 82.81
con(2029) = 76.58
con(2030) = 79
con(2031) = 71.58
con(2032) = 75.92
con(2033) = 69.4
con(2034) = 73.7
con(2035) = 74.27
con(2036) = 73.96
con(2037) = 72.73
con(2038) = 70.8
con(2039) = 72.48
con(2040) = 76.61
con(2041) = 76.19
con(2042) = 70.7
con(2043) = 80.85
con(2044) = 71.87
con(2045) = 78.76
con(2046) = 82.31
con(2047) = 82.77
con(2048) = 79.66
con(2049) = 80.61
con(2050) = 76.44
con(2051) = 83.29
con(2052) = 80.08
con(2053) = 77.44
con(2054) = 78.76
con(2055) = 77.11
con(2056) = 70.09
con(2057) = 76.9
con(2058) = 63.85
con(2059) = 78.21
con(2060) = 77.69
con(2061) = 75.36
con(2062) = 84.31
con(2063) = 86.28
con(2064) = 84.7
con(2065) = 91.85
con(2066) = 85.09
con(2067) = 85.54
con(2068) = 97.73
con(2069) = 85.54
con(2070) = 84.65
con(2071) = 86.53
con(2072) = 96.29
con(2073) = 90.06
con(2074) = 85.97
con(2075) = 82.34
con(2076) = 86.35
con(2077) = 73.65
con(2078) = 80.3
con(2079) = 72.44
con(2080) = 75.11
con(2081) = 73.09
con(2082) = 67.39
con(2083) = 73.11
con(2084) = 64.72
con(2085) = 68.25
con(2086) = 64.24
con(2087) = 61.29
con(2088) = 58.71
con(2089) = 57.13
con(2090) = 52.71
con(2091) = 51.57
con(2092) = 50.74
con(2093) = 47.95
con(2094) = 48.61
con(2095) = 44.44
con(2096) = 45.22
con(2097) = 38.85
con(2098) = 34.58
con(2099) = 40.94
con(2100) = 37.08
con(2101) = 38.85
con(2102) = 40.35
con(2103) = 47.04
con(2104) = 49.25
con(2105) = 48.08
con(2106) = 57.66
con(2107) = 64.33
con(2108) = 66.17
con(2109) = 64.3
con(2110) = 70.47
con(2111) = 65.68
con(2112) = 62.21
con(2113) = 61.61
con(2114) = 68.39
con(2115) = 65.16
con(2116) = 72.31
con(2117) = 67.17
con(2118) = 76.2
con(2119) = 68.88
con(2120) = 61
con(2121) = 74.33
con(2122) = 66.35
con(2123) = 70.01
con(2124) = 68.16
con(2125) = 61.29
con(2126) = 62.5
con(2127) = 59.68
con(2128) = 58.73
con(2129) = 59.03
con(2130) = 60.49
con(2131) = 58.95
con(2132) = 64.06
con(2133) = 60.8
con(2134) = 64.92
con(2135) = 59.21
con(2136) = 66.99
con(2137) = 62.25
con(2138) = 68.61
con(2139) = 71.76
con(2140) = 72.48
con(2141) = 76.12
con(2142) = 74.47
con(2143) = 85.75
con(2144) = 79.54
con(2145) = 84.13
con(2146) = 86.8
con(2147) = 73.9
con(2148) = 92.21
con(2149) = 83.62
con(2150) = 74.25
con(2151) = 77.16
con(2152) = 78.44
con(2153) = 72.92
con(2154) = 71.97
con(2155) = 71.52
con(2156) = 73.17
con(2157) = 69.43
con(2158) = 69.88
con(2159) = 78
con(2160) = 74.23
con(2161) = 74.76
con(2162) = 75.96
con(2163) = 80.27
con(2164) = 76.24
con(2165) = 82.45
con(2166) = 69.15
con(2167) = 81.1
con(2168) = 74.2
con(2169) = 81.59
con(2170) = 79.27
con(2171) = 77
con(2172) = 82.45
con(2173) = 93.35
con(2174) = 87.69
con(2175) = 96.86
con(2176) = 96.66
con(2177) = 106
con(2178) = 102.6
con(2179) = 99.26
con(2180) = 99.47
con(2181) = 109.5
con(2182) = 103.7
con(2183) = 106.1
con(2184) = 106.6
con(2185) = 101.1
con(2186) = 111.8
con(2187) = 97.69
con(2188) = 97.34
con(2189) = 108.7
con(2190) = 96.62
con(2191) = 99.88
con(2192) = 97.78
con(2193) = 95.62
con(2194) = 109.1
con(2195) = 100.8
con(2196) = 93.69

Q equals 64.2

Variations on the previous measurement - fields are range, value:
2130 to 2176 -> 75.8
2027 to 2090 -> 77.2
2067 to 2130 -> 64.2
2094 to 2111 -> 49.7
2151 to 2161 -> 73.6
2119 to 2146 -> 67.8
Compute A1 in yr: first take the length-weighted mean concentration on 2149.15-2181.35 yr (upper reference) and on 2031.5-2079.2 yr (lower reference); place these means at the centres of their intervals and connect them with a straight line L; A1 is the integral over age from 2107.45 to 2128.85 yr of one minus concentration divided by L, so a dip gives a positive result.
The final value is 3.97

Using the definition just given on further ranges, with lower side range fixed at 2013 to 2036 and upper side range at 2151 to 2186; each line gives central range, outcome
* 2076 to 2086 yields 1.08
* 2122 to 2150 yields 4.70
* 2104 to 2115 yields 2.69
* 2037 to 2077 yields -0.40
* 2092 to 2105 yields 6.14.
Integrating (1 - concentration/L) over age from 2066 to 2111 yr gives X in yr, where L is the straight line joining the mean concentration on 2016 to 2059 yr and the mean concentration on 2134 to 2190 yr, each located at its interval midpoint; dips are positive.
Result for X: 8.8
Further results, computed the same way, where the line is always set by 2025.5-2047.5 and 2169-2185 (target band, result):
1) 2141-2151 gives 1.2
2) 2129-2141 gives 3.4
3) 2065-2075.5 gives -0.9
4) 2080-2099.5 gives 6.6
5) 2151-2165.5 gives 2.9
